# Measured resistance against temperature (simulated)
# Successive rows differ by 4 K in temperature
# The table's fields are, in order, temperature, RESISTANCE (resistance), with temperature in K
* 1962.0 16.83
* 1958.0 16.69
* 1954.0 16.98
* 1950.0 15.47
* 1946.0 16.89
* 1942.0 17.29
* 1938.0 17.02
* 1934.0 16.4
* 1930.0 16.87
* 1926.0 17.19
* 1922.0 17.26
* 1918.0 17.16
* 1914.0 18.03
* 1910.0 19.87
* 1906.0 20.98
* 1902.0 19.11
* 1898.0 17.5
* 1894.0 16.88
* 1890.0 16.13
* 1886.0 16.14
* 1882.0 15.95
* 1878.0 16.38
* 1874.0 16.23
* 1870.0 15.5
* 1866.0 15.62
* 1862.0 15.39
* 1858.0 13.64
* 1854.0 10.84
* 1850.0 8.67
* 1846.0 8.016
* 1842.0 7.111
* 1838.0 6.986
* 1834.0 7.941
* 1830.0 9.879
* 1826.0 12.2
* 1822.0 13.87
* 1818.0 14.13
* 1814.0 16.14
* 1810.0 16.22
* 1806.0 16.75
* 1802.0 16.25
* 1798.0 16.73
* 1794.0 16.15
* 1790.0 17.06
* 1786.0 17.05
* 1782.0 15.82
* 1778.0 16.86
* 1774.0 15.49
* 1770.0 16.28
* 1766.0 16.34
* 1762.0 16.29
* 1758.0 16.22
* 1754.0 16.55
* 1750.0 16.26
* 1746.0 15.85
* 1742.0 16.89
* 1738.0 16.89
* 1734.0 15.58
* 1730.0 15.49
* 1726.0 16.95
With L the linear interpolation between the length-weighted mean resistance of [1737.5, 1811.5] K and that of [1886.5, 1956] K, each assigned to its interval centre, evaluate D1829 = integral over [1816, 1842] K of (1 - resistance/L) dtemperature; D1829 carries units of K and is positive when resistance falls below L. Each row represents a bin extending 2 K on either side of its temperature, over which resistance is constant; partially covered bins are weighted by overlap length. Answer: 9.7 K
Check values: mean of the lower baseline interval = 16.4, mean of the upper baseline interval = 17.4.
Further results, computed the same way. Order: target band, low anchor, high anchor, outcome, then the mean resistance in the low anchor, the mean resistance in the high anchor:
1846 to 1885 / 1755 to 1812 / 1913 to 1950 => 6.4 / 16.4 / 17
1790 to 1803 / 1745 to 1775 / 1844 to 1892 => -0.9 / 16.2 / 14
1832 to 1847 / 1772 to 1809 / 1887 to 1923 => 8.5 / 16.5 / 18.1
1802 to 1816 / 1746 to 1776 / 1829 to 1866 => -3.8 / 16.2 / 10.1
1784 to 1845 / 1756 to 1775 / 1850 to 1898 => 8.5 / 16.2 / 15.1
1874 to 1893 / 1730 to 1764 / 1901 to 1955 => 1.2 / 16.3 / 17.6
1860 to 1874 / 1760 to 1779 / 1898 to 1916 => 2.1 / 16.2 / 19.3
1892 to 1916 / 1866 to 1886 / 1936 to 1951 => -3.6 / 16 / 16.7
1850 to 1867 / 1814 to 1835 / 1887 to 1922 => 1.9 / 12.2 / 18.1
